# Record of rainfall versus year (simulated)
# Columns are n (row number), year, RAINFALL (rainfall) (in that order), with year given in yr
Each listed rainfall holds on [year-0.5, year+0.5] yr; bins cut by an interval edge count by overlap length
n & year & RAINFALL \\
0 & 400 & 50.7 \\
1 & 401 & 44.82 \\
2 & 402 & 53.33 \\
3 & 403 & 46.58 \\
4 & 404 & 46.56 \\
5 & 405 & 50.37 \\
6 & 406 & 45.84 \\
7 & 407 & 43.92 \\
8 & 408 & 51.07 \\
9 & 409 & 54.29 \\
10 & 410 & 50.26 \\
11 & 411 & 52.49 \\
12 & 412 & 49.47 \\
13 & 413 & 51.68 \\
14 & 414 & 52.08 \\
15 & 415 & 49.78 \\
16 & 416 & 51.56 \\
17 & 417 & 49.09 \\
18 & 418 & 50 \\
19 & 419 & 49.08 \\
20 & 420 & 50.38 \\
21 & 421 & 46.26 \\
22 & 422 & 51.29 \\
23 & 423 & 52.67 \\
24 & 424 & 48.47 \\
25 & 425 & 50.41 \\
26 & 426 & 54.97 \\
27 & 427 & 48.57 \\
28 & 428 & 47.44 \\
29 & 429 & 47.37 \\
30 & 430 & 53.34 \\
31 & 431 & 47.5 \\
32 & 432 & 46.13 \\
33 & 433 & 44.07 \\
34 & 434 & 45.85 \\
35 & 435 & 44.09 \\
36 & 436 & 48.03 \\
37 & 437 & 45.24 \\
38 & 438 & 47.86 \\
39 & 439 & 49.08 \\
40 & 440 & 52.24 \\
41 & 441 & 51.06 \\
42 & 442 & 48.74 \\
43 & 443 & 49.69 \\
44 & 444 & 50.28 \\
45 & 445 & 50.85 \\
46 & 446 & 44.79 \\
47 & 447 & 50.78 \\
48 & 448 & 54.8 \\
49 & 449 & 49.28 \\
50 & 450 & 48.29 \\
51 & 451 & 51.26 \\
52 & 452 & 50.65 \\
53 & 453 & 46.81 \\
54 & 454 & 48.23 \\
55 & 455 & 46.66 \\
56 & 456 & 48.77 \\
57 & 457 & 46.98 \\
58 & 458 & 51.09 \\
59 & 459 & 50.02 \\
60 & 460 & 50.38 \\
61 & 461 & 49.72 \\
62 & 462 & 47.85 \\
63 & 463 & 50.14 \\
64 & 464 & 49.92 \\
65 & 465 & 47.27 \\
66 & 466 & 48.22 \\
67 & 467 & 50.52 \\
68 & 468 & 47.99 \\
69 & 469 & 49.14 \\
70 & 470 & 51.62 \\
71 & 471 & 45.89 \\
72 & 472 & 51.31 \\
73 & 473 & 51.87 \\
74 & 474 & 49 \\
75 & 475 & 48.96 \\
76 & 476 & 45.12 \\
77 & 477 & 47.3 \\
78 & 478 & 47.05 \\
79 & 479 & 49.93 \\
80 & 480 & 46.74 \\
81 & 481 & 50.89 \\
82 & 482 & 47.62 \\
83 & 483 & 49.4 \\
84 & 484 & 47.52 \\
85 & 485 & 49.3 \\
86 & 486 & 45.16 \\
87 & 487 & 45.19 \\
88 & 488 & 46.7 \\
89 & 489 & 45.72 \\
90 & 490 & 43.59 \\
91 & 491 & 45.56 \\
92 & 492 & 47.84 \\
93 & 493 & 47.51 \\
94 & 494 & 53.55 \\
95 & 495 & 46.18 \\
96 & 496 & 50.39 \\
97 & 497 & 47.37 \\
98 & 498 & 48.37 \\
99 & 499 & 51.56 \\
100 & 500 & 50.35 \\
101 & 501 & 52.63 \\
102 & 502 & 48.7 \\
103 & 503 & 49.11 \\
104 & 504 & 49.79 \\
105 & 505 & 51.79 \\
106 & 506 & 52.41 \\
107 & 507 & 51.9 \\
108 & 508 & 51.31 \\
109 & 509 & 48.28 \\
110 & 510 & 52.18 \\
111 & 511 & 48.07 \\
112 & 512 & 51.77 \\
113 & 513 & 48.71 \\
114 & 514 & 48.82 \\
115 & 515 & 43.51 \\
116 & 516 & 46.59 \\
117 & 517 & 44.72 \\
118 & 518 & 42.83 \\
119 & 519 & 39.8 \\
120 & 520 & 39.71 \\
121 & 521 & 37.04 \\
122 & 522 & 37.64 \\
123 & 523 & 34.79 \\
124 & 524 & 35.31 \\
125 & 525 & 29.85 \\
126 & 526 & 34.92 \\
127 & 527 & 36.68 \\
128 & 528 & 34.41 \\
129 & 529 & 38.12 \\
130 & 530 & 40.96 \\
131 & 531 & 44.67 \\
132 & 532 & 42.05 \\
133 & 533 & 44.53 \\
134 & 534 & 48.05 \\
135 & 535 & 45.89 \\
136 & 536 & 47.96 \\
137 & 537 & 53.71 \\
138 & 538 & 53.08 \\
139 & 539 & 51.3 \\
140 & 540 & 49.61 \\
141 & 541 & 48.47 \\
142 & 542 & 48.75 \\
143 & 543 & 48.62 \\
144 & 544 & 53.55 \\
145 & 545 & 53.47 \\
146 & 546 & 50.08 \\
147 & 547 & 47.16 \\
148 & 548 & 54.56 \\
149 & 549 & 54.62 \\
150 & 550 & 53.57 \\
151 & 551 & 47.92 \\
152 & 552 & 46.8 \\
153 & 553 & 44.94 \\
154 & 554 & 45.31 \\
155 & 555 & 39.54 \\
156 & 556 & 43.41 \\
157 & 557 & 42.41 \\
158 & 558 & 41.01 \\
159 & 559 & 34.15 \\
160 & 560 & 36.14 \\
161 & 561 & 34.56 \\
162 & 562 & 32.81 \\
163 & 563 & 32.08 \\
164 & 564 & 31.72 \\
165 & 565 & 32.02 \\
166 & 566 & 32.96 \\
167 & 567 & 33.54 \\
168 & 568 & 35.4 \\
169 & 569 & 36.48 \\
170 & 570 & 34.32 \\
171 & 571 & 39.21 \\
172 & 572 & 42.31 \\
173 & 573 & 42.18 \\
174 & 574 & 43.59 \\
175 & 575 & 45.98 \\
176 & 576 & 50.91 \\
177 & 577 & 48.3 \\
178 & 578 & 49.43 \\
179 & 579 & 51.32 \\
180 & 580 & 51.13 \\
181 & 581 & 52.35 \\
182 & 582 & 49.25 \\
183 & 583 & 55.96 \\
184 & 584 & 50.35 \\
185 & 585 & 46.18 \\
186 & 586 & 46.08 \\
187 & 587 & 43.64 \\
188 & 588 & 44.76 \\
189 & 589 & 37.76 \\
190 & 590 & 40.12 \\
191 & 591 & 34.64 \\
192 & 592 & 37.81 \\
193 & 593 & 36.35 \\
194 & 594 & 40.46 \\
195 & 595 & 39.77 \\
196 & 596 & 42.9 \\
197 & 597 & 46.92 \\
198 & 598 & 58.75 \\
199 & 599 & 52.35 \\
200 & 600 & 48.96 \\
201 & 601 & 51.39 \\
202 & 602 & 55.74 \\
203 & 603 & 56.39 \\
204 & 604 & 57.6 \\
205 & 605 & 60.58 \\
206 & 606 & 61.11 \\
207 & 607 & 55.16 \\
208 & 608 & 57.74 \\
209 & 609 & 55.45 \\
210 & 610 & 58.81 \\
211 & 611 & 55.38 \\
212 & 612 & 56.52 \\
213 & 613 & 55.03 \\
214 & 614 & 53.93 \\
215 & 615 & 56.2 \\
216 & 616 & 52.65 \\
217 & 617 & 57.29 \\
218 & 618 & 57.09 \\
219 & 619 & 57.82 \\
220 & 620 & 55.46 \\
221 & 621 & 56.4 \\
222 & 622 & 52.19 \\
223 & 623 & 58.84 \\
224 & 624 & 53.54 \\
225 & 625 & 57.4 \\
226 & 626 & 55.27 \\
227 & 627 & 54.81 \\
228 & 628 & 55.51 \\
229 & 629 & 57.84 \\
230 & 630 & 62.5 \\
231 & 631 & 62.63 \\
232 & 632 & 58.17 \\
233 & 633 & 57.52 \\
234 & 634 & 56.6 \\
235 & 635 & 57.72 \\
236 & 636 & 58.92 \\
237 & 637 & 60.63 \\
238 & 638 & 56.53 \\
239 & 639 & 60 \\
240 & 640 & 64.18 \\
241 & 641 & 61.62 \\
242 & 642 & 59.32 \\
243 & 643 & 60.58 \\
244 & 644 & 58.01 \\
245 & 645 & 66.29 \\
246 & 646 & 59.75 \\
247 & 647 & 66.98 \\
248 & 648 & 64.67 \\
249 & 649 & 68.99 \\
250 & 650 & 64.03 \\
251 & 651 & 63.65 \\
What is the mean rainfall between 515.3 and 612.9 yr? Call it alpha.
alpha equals 45.2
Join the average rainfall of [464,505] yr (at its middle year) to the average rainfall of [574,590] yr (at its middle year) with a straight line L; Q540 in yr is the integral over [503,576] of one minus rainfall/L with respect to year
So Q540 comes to 6.8 yr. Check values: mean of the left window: 48.5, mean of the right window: 47.8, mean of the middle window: 43.6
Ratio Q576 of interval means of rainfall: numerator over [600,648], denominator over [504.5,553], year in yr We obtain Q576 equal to 1.26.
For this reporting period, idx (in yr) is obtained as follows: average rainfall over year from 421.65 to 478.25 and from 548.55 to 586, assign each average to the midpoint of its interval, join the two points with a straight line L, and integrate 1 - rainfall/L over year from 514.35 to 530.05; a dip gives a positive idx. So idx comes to 2.3 yr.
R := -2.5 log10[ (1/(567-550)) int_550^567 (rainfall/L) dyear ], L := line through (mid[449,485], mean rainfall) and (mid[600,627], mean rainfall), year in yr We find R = 0.34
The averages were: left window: 48.9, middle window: 38.9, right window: 56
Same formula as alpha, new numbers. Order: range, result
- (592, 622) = 53.2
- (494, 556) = 46.5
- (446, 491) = 48.6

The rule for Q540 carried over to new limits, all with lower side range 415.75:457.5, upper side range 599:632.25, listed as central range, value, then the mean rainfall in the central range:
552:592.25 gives 9.5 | 41.7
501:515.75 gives 0.6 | 49.8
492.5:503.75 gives 0.4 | 49.6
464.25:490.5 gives 1.4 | 48.1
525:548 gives 3.1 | 46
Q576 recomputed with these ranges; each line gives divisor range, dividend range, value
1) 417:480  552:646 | 1.02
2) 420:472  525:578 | 0.88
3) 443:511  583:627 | 1.05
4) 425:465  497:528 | 0.92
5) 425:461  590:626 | 1.07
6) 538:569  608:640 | 1.31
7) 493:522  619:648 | 1.23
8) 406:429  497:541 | 0.91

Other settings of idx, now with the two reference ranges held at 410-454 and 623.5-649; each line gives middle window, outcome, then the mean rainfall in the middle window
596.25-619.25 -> 1.10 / 55.4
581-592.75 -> 2.62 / 44.4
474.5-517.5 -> 3.36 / 48.5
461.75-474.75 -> 0.48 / 49.3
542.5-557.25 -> 1.81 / 48.5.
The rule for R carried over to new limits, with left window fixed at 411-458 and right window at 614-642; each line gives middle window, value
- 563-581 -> 0.32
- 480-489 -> 0.08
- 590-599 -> 0.30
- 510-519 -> 0.13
